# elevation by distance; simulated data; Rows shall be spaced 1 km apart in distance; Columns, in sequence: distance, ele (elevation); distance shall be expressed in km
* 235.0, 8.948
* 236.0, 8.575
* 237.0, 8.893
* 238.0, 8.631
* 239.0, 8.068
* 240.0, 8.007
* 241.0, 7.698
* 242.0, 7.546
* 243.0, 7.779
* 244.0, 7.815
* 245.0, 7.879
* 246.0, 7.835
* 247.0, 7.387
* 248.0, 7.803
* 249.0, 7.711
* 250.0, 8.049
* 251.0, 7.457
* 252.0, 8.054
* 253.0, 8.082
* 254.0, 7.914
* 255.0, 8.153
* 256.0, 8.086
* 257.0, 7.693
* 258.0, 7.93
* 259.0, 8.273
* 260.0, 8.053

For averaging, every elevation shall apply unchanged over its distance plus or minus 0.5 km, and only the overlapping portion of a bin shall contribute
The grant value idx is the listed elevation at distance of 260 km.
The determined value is 8.053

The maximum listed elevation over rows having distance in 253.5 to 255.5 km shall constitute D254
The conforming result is 8.153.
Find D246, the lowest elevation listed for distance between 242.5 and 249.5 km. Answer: 7.387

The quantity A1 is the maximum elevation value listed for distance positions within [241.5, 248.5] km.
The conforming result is 7.879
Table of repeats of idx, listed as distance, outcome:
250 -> 8.049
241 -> 7.698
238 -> 8.631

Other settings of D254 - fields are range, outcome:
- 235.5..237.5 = 8.893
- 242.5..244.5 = 7.815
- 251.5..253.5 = 8.082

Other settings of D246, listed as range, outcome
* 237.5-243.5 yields 7.546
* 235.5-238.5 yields 8.575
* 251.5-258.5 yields 7.693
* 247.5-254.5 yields 7.457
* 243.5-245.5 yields 7.815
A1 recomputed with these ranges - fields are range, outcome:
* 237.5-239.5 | 8.631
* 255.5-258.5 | 8.086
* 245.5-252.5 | 8.054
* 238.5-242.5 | 8.068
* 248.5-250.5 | 8.049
